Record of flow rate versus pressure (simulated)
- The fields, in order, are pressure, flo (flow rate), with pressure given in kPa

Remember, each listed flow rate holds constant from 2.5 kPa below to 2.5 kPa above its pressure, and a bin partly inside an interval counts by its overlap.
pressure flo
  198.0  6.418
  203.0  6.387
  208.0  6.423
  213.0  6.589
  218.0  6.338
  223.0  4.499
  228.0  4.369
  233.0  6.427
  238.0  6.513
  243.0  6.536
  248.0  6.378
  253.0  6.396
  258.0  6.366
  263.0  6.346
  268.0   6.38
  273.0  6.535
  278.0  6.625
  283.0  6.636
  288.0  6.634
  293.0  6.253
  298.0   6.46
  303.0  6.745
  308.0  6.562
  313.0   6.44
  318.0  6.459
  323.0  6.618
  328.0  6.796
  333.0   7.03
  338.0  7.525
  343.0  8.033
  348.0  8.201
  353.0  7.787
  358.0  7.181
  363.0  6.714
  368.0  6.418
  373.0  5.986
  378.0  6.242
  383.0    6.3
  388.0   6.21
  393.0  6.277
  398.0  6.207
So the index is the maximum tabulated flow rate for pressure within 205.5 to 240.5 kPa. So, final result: 6.589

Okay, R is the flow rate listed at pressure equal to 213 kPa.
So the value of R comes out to 6.589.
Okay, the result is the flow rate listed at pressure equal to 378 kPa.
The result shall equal 6.242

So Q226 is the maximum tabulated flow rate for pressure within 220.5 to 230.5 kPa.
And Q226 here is 4.499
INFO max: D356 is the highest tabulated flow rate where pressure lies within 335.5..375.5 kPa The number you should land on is 8.201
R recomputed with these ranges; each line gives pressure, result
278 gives 6.625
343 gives 8.033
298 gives 6.46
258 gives 6.366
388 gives 6.21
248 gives 6.378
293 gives 6.253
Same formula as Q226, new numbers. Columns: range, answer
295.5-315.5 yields 6.745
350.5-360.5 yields 7.787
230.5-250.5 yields 6.536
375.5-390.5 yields 6.3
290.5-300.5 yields 6.46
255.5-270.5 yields 6.38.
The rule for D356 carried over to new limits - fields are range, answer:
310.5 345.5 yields 8.033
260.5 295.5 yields 6.636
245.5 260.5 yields 6.396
